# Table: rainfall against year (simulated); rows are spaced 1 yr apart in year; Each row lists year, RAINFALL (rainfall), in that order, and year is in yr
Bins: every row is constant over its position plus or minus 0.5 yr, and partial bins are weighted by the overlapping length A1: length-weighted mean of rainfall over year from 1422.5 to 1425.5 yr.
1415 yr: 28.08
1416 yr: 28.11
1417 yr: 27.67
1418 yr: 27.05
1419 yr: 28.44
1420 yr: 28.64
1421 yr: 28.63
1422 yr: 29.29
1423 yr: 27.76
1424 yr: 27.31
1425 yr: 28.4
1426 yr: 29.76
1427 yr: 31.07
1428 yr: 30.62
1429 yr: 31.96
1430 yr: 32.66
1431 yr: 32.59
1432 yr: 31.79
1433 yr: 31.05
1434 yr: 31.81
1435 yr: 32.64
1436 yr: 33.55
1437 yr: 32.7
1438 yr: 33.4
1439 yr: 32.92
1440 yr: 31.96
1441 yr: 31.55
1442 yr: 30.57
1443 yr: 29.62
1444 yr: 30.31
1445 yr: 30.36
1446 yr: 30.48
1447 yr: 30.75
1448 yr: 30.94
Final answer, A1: 27.8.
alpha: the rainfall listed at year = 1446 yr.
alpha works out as 30.48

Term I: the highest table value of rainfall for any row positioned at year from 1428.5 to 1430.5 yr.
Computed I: 32.66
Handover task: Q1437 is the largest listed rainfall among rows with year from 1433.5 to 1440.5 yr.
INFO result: 33.55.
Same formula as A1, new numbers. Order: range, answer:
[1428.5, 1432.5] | 32.2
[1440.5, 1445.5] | 30.5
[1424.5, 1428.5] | 30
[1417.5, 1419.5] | 27.7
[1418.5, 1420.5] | 28.5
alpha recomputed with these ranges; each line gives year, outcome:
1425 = 28.4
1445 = 30.36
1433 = 31.05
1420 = 28.64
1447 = 30.75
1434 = 31.81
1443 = 29.62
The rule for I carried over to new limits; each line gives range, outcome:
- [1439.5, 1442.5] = 31.96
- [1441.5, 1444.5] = 30.57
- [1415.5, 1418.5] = 28.11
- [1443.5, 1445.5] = 30.36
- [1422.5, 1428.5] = 31.07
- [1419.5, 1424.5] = 29.29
